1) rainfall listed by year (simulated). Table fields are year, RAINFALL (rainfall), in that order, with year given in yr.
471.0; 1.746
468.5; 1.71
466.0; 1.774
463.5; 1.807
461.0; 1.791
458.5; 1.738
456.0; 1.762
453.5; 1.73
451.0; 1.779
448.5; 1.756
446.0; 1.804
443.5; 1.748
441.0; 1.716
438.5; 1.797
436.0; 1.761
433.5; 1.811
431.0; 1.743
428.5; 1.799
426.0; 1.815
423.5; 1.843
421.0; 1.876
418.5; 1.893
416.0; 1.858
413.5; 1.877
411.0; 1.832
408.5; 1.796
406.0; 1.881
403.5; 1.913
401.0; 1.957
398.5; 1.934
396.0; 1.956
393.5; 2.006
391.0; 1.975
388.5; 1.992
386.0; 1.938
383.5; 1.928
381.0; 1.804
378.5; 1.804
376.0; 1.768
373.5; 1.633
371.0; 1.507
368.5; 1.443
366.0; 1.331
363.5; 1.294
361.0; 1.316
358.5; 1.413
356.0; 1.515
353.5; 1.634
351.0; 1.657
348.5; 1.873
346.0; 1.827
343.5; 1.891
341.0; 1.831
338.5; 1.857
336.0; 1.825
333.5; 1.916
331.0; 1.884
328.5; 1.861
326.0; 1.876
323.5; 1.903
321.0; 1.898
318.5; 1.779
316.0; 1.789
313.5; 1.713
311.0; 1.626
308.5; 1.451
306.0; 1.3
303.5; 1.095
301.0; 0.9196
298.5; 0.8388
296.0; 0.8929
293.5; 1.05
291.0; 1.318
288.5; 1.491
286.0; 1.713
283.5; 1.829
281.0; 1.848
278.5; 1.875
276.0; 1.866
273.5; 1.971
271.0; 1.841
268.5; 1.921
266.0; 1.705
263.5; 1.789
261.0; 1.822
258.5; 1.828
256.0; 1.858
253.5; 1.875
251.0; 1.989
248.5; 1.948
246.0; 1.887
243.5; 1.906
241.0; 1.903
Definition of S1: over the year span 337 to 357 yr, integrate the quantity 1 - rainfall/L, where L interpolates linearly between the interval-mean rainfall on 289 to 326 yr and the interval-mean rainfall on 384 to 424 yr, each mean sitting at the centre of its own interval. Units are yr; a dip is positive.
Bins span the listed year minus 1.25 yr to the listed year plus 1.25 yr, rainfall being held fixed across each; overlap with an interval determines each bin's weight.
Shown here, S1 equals -1.8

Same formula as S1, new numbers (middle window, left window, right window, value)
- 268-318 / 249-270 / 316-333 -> 9.2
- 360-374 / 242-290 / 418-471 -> 3.1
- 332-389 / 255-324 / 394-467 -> 0.6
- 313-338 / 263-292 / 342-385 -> -2.4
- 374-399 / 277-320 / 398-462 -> -3.1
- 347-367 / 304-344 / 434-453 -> 2.9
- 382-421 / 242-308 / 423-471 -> -4.1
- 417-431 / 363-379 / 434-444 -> -1.0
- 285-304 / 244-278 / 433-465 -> 7.1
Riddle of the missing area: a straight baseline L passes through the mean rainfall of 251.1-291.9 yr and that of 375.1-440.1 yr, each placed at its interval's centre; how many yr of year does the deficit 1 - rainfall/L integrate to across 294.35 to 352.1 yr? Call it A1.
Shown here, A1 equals 6.2 yr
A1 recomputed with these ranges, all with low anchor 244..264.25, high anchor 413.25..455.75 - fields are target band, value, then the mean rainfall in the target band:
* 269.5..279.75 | -0.1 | 1.89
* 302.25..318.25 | 2.9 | 1.51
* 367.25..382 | 1.3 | 1.66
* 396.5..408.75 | -0.7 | 1.91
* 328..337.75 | -0.2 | 1.87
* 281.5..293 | 1.8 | 1.57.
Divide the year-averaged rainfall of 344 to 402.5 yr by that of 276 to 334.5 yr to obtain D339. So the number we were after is 1.10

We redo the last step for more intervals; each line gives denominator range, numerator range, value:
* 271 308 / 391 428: 1.31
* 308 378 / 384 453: 1.09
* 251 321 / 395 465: 1.13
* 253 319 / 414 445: 1.14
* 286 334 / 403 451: 1.21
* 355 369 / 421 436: 1.31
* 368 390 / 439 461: 0.99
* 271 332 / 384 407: 1.24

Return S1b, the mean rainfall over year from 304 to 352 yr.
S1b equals 1.77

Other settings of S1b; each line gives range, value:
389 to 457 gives 1.84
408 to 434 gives 1.83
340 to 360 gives 1.7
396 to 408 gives 1.92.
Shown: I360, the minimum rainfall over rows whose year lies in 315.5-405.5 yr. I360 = 1.294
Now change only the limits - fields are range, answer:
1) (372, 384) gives 1.633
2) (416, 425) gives 1.843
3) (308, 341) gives 1.451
